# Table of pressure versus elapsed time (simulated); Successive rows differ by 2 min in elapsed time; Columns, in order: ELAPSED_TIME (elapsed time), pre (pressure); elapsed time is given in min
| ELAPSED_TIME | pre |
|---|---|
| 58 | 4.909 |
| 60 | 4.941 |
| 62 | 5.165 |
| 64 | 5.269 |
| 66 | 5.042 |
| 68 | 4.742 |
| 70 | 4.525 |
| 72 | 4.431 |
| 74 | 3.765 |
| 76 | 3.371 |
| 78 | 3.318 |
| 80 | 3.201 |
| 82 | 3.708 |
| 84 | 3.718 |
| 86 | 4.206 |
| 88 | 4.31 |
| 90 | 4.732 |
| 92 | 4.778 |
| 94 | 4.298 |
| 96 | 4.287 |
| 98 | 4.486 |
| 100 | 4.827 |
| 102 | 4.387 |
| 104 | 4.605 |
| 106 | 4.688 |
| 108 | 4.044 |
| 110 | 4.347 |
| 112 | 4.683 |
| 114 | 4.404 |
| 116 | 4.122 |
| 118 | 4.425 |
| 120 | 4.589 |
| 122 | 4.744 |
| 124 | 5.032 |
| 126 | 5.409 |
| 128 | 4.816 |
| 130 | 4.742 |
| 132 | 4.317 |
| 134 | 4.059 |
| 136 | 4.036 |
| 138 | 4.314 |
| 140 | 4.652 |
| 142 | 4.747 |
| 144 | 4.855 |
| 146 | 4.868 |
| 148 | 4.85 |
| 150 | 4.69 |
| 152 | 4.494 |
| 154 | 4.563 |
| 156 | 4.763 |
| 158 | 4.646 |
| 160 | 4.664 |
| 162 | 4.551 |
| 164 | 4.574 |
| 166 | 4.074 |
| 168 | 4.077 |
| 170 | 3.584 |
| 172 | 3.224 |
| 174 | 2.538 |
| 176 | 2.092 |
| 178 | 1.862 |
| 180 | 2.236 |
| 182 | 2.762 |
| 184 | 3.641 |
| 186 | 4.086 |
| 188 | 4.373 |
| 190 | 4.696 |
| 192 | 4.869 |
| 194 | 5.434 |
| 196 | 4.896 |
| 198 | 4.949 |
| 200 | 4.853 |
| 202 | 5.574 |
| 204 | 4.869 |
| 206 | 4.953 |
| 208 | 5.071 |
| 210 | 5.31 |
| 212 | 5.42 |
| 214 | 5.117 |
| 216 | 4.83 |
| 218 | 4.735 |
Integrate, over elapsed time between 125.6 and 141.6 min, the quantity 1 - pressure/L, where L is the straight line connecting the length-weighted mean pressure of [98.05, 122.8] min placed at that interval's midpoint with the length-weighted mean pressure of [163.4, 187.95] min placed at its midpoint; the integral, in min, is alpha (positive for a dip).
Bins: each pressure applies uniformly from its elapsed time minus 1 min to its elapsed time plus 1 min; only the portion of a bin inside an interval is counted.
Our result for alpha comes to -1.9 min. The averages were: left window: 4.49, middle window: 4.52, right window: 3.25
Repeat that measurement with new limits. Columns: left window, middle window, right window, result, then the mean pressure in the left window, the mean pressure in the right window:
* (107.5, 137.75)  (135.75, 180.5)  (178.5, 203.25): 3.65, 4.52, 4.32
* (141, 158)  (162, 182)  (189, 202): 6.83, 4.72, 5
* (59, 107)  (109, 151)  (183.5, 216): -0.22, 4.37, 4.9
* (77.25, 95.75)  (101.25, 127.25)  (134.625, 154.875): -1.61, 4.05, 4.6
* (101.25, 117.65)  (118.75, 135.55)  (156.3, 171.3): -1.18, 4.41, 4.31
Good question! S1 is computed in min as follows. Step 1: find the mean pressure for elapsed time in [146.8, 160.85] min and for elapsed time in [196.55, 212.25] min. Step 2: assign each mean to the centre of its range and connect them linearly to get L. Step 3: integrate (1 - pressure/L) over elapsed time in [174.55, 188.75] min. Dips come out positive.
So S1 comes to 5.6 min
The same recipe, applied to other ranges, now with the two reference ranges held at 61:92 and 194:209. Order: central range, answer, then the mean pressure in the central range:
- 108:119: 0.3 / 4.36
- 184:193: 1.0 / 4.41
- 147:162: 0.3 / 4.66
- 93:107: -0.3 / 4.51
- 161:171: 1.3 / 4.17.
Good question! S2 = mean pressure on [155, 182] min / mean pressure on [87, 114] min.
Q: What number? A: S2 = 0.8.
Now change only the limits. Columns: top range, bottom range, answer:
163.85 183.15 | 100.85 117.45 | 0.69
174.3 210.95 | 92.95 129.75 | 0.92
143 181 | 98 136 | 0.87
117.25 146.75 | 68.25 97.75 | 1.14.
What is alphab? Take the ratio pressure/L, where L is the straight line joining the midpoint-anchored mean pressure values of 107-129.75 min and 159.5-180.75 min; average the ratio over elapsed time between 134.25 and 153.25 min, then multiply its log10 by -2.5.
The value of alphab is -0.149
